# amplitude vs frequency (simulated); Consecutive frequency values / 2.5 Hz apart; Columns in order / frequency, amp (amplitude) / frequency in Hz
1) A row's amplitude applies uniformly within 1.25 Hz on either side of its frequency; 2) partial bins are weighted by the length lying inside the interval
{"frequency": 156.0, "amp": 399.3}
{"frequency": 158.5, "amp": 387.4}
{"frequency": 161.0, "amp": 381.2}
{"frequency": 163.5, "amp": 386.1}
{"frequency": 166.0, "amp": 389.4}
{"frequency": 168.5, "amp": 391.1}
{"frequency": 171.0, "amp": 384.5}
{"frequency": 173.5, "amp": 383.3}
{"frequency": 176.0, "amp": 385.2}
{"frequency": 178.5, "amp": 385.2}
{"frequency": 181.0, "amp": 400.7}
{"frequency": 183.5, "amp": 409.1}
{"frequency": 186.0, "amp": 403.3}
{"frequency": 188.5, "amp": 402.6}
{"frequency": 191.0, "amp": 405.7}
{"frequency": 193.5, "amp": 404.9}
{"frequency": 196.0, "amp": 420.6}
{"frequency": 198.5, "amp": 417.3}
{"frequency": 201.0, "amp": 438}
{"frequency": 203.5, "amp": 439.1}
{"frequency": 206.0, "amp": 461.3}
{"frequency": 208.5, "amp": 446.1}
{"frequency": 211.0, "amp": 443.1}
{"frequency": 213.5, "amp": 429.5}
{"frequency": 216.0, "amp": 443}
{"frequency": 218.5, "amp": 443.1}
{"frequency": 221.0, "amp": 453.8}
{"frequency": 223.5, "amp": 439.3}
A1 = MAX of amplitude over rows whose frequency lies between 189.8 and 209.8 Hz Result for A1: 461.3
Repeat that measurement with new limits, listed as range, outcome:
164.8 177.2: 391.1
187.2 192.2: 405.7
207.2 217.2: 446.1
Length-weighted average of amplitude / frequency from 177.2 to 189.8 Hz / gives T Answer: 400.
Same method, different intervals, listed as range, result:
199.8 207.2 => 446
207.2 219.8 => 441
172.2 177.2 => 384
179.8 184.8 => 405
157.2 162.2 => 384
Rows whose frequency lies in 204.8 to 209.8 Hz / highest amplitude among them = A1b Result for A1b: 461.3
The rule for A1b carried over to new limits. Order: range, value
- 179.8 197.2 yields 420.6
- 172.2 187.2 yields 409.1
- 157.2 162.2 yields 387.4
